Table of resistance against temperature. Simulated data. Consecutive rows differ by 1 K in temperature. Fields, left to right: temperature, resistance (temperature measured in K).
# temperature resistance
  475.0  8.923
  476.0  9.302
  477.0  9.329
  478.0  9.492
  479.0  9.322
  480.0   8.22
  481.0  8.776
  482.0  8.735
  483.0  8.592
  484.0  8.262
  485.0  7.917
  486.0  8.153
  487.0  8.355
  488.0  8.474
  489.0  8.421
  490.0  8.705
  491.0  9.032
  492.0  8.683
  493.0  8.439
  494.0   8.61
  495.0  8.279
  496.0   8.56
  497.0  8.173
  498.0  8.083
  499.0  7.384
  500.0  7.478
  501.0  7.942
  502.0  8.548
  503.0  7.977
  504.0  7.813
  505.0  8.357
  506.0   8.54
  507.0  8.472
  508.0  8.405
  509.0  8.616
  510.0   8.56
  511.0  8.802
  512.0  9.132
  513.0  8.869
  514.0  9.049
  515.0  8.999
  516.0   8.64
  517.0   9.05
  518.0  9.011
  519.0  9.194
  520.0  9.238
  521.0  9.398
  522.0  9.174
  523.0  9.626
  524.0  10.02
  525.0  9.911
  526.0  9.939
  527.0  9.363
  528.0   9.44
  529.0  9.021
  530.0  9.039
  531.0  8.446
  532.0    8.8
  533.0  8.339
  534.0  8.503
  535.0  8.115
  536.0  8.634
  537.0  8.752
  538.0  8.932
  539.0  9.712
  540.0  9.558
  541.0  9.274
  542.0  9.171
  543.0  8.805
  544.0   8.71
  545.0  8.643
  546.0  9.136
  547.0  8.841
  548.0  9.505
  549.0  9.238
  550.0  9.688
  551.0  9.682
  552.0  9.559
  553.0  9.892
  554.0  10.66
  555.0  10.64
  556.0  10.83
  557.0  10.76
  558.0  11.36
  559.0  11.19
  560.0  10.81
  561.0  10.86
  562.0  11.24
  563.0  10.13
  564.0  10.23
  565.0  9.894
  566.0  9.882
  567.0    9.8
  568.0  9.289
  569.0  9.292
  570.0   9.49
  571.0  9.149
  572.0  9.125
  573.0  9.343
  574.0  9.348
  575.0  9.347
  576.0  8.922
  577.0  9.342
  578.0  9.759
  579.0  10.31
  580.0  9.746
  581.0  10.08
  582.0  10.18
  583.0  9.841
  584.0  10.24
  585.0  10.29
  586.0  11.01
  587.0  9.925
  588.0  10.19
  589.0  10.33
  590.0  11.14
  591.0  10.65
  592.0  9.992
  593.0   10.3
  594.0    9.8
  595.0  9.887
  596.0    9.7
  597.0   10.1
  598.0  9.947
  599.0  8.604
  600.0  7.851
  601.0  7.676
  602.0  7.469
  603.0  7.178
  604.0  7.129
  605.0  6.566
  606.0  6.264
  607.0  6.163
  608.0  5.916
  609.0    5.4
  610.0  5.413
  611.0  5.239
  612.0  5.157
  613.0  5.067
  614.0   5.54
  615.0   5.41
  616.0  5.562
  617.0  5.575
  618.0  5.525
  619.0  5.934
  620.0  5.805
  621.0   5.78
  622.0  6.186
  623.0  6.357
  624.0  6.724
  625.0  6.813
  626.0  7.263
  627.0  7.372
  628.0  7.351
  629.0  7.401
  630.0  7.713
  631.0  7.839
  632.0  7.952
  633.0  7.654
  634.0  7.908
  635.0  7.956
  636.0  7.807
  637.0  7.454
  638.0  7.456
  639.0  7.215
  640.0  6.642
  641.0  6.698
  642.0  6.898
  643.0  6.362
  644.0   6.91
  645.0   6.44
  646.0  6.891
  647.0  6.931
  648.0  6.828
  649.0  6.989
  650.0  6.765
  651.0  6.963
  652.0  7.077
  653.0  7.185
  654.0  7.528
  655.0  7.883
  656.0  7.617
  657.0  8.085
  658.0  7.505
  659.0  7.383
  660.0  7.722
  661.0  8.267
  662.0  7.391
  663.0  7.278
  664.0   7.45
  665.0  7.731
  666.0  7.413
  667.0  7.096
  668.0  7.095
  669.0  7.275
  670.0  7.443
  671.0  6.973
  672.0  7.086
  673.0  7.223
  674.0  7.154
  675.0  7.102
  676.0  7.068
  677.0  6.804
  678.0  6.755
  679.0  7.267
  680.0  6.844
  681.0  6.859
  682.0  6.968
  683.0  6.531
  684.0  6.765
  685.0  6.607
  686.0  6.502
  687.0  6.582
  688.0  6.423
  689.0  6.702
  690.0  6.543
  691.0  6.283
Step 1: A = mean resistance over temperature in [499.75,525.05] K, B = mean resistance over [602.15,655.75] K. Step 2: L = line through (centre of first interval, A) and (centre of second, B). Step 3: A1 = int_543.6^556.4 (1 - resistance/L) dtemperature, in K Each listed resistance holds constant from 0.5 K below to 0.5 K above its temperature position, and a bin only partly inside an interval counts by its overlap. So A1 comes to -2.4 K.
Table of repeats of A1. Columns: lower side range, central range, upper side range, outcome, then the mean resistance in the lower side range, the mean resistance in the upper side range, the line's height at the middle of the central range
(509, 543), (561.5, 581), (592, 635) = -3.9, 9.07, 7.1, 8.05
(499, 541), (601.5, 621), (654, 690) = 4.8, 8.85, 7.16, 7.84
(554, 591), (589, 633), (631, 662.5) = 7.0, 10.1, 7.31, 8.66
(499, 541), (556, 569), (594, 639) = -3.8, 8.85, 7.01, 8.04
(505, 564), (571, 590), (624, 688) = -2.9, 9.38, 7.2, 8.55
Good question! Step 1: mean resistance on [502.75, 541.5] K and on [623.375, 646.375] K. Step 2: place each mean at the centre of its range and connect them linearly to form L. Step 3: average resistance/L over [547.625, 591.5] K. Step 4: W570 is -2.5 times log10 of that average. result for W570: -0.22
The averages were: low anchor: 8.95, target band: 10.1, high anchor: 7.25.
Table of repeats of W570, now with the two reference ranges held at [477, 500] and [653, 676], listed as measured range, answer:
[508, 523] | -0.08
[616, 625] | 0.27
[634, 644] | 0.06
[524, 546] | -0.10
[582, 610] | -0.13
